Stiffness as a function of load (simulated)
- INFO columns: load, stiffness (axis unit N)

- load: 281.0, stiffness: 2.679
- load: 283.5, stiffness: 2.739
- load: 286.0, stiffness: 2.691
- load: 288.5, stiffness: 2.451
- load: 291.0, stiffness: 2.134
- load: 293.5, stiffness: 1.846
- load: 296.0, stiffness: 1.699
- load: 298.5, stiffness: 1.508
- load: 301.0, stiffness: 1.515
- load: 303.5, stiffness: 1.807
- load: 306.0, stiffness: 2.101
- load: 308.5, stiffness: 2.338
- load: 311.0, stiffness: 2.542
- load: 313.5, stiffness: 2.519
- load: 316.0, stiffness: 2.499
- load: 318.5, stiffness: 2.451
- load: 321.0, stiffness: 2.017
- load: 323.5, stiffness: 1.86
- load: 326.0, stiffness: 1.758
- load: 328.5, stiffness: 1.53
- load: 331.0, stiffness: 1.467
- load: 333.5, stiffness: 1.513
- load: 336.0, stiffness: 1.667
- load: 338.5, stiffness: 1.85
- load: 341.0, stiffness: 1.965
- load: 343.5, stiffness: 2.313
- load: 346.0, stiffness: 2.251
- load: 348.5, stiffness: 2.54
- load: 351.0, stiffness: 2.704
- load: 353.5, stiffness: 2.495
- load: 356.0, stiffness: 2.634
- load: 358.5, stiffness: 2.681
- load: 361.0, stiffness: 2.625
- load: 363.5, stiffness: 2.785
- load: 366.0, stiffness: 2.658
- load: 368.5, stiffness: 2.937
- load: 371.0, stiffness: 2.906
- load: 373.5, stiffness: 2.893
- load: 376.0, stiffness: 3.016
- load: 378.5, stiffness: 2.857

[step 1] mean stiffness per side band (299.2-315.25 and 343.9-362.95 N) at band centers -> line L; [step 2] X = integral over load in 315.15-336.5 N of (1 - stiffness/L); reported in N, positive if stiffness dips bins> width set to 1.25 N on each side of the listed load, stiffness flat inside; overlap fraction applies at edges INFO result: 4.0 N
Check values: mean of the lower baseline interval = 2.13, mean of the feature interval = 1.86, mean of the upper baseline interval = 2.56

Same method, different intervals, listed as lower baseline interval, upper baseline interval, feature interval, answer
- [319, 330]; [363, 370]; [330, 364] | 1.8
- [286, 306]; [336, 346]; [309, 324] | -2.9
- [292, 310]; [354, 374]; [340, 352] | 0.7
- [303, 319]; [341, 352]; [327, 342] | 4.5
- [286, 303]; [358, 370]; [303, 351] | 4.5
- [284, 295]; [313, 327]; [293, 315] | 2.3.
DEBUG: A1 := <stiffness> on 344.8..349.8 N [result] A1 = 2.4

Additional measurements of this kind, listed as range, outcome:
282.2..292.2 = 2.51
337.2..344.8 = 2.04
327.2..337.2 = 1.54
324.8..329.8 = 1.64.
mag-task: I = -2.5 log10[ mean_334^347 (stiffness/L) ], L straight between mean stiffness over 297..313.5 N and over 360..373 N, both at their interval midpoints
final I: 0.239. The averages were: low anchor 2.01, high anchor 2.79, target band 1.98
